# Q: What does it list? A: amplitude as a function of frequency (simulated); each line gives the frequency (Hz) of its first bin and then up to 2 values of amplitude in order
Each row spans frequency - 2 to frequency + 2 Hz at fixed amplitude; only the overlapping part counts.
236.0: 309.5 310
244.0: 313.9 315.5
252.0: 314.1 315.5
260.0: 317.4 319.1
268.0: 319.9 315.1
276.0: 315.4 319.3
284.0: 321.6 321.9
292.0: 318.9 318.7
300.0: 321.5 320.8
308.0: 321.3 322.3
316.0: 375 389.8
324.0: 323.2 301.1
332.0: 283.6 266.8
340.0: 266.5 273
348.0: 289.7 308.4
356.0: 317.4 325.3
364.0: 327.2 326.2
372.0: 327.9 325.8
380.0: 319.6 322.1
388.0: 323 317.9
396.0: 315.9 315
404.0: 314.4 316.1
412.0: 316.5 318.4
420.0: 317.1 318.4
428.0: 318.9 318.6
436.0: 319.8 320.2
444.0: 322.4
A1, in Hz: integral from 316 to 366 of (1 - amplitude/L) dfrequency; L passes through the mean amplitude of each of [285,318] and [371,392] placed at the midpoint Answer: 2.5 Hz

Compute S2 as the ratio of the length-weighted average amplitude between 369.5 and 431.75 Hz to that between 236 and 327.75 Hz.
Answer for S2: 0.99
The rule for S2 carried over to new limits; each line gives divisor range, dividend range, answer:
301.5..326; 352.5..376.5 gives 0.95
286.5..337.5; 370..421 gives 0.99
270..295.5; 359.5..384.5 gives 1.02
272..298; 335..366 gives 0.93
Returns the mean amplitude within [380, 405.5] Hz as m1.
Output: 318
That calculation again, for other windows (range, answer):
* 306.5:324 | 350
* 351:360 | 316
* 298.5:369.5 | 314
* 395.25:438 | 317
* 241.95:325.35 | 325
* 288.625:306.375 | 320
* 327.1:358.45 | 288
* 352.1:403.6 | 321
